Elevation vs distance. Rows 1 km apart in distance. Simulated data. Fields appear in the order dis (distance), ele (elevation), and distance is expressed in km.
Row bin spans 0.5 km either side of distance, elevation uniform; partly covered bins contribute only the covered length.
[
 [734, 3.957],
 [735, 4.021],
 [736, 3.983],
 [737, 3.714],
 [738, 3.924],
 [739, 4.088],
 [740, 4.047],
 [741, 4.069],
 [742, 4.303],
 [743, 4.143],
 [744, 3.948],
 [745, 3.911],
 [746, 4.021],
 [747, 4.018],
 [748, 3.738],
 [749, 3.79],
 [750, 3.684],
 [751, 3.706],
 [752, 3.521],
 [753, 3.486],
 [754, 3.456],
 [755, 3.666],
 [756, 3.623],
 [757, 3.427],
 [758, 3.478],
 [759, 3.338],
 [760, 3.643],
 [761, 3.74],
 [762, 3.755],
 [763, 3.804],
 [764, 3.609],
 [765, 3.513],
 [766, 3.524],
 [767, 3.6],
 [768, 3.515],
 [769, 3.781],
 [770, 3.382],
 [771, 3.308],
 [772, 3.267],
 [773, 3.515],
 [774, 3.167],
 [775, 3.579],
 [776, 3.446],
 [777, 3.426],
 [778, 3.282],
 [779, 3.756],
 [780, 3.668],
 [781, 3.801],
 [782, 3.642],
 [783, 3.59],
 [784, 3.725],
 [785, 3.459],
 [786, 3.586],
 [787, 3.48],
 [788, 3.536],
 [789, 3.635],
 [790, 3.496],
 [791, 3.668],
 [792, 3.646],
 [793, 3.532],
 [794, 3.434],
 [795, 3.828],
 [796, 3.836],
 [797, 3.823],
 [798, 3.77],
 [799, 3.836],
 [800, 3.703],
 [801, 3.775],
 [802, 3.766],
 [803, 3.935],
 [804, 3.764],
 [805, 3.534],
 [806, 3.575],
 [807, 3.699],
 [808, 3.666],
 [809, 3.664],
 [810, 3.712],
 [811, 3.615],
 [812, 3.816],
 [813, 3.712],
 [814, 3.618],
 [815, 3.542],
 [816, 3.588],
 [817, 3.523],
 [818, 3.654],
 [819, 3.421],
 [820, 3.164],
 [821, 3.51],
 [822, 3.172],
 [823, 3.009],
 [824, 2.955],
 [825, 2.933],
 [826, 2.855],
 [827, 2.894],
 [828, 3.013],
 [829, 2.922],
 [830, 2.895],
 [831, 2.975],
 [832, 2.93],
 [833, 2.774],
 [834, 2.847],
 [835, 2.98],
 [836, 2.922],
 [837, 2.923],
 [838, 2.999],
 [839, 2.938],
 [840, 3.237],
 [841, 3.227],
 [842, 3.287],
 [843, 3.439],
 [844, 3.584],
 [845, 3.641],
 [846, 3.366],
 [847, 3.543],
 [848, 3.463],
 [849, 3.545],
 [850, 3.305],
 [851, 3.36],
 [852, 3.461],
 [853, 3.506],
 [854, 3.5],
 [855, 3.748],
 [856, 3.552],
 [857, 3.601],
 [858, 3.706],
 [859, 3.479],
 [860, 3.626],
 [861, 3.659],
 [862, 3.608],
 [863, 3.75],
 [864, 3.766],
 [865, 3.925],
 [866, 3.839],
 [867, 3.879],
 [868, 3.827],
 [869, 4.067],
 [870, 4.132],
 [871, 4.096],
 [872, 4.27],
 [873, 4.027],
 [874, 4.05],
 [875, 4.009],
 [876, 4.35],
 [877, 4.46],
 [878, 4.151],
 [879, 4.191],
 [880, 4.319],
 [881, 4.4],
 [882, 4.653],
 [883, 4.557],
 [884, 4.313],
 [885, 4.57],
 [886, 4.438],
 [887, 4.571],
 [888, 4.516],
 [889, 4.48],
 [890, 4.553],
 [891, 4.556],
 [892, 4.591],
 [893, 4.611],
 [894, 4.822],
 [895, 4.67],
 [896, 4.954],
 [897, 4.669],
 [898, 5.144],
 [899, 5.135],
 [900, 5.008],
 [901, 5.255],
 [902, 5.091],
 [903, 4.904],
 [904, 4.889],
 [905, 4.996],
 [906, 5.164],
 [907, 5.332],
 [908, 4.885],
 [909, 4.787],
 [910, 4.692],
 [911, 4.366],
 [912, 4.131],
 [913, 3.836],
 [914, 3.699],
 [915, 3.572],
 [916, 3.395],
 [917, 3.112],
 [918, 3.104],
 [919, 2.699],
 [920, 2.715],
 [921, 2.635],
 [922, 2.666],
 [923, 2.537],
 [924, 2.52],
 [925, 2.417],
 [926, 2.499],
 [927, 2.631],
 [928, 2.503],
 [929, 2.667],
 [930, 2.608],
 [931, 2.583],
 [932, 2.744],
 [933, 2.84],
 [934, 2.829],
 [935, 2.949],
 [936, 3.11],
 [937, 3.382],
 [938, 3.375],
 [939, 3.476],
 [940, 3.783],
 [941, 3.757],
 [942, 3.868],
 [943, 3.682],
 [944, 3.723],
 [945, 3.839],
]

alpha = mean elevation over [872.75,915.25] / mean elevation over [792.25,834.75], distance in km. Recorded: 1.3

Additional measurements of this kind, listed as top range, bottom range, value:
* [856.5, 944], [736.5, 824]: 1.08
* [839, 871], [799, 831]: 1.05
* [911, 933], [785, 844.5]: 0.87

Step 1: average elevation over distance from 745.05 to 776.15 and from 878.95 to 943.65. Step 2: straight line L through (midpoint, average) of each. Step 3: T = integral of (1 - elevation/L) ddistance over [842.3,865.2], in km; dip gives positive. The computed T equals 1.36 km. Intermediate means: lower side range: 3.59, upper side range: 3.91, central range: 3.56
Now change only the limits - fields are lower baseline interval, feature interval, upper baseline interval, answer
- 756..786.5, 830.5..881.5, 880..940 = 2.2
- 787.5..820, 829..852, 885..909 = 5.2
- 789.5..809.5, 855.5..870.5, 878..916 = 1.9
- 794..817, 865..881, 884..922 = 0.2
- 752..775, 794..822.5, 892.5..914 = 2.1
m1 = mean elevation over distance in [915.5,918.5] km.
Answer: 3.2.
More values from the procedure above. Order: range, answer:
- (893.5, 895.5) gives 4.75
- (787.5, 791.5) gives 3.58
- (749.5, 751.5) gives 3.7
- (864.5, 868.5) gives 3.87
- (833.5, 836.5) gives 2.92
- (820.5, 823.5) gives 3.23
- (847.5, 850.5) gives 3.44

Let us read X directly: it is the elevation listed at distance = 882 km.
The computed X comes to 4.653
